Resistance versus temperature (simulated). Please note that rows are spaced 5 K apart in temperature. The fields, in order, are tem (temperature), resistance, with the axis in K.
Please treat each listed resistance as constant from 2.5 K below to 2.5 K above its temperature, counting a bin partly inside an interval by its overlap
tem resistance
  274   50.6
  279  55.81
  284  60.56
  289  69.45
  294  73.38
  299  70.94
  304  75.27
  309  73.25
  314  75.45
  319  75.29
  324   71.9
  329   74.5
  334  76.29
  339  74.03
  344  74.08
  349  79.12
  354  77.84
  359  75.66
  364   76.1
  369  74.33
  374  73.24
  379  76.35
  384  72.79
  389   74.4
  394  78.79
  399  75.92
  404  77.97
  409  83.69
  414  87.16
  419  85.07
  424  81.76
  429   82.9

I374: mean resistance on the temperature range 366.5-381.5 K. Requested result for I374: 74.6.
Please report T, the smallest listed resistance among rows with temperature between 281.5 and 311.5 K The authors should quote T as 60.56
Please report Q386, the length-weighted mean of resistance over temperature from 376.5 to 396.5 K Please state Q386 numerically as 75.6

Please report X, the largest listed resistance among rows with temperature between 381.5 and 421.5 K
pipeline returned 87.16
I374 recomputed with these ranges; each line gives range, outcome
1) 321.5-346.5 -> 74.2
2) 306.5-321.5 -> 74.7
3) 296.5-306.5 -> 73.1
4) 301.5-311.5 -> 74.3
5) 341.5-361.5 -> 76.7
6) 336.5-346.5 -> 74.1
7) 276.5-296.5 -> 64.8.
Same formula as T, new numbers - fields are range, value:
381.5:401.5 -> 72.79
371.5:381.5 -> 73.24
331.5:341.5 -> 74.03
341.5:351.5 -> 74.08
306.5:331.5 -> 71.9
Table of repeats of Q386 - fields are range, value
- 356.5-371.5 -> 75.4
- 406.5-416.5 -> 85.4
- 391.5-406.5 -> 77.6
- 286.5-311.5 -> 72.5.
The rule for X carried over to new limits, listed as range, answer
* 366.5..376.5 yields 74.33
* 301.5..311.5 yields 75.27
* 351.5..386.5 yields 77.84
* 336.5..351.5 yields 79.12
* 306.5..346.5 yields 76.29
